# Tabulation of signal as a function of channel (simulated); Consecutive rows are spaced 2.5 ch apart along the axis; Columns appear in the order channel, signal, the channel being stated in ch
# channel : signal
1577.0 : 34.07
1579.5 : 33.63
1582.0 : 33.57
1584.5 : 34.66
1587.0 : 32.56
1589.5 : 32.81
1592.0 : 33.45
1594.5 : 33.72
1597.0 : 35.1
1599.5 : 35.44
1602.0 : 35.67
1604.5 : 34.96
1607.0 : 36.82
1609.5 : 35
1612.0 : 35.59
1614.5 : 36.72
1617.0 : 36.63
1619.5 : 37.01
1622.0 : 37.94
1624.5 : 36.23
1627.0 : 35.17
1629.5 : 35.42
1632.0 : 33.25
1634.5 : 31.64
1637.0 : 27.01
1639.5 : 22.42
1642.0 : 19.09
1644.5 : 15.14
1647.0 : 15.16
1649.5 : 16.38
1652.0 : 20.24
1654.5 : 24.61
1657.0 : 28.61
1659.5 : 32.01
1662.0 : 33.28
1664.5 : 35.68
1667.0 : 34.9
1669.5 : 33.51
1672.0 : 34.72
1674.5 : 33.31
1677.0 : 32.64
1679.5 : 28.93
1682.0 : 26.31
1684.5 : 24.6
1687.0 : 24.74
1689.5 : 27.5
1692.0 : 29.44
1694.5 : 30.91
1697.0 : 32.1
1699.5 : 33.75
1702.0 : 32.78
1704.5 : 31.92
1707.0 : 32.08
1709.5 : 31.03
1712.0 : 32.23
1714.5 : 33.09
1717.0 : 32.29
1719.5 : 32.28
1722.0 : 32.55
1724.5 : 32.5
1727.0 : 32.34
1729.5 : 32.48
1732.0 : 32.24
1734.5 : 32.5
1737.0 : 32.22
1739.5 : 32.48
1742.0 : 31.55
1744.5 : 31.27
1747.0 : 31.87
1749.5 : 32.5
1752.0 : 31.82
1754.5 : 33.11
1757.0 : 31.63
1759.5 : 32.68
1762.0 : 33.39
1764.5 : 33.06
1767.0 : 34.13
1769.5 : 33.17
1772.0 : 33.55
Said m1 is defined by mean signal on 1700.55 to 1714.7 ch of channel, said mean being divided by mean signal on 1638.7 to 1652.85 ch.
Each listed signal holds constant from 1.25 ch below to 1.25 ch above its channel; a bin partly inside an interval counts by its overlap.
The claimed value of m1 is 1.80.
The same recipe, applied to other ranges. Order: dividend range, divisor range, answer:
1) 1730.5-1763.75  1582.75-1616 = 0.93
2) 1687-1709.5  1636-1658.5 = 1.47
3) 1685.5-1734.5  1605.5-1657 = 1.07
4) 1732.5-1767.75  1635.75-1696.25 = 1.19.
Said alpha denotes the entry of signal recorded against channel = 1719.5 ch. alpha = 32.28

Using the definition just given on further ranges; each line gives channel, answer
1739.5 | 32.48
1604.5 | 34.96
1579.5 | 33.63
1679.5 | 28.93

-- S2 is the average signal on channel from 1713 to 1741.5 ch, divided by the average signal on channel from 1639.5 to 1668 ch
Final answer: 1.3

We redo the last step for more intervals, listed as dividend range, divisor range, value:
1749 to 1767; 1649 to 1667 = 1.16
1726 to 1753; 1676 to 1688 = 1.17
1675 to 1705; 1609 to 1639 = 0.86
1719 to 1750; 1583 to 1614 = 0.93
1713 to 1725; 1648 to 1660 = 1.37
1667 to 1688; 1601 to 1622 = 0.84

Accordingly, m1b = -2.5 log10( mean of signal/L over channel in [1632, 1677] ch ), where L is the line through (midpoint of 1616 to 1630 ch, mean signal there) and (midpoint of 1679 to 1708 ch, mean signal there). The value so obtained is 0.212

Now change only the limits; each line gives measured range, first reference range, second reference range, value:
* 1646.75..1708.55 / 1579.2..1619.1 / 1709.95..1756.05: 0.13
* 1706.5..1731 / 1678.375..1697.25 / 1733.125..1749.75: -0.07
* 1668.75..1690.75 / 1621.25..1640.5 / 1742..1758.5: 0.10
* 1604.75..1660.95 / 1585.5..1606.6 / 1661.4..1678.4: 0.16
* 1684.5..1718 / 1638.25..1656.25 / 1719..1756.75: -0.14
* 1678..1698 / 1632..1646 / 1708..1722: 0.04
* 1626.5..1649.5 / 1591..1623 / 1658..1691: 0.31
